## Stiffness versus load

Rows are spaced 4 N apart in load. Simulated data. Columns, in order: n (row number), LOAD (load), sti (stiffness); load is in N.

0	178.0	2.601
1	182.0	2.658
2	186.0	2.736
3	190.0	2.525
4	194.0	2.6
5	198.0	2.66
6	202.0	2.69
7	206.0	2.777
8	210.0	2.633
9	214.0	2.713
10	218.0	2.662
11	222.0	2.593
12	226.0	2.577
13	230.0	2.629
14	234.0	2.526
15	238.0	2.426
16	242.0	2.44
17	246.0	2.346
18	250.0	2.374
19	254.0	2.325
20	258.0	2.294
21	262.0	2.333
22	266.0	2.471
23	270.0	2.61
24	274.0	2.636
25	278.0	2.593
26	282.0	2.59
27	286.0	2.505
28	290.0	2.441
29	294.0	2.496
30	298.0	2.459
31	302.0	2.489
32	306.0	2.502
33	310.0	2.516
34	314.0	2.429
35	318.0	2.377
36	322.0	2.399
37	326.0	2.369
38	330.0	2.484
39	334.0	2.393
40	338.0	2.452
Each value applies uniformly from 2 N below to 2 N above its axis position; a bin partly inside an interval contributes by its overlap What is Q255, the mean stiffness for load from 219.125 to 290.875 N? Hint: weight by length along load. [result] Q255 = 2.49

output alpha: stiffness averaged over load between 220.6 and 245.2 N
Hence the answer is 2.52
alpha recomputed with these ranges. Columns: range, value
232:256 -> 2.41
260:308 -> 2.51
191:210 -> 2.67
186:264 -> 2.54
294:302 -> 2.48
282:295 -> 2.5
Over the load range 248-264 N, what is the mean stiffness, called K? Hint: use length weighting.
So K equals 2.33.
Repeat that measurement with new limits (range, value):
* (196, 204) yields 2.67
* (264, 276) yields 2.57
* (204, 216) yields 2.71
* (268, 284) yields 2.61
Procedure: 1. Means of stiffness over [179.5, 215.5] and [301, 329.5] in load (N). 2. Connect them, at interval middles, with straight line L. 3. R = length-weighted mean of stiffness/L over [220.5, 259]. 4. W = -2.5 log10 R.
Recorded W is 0.06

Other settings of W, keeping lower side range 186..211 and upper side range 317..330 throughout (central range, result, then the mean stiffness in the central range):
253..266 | 0.08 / 2.34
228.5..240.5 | 0.03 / 2.52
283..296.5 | -0.01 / 2.49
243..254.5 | 0.09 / 2.36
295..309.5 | -0.02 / 2.49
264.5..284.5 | -0.04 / 2.58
